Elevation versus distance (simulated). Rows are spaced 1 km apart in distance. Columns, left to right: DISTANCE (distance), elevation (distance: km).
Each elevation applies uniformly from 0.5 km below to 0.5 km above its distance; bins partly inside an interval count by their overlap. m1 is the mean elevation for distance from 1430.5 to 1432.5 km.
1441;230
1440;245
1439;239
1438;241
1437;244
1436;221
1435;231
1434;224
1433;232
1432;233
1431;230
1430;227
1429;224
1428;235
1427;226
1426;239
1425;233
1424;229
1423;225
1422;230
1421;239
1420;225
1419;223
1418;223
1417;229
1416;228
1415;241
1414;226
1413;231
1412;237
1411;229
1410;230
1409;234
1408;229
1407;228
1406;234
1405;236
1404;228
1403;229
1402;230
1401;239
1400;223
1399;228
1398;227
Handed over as 232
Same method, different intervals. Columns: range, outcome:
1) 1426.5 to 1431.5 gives 228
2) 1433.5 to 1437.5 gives 230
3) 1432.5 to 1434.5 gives 228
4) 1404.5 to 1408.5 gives 232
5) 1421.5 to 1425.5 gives 229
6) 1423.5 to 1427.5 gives 232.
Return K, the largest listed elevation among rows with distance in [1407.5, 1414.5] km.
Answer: 237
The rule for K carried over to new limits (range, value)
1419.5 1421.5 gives 239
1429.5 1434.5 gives 233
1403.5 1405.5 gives 236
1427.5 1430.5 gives 235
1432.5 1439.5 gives 244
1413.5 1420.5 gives 241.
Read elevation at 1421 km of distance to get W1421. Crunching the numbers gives 239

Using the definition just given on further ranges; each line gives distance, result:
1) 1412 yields 237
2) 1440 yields 245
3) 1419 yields 223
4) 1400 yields 223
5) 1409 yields 234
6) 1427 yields 226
